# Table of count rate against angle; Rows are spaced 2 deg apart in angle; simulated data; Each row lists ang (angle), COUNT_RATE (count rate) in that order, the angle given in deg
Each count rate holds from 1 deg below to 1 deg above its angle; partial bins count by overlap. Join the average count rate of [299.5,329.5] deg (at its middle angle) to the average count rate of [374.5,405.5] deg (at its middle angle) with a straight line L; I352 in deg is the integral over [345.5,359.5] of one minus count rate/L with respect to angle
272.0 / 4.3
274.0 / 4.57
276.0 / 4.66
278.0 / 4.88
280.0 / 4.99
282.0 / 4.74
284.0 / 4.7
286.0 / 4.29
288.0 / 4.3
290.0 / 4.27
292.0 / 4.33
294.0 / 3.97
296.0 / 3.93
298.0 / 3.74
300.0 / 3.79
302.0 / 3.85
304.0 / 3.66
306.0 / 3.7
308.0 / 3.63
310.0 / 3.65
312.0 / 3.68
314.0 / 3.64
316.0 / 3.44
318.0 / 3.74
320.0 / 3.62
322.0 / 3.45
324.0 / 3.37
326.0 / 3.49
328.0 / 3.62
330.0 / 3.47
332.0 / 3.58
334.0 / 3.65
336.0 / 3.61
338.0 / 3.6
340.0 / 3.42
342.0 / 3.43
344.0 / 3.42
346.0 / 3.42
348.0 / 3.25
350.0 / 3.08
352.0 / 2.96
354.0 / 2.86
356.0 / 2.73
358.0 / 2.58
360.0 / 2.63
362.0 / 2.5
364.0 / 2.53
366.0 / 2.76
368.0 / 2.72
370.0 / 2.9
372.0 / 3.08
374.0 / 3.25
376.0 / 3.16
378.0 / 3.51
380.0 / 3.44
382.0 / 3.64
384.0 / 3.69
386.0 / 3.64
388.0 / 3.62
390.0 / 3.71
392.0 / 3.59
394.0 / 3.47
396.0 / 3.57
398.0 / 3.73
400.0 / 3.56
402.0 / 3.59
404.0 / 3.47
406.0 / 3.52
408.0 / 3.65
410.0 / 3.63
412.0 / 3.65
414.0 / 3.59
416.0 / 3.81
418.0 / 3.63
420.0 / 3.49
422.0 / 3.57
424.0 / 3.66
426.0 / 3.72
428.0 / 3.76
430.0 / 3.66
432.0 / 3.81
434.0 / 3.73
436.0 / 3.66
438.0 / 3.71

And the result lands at 2.5 deg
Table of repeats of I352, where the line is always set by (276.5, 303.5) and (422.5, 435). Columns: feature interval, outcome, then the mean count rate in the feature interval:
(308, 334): 3.7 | 3.57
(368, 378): 2.1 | 3.1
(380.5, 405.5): 1.7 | 3.6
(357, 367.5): 3.6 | 2.61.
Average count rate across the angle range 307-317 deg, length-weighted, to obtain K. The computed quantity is 3.61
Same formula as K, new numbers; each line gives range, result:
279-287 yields 4.68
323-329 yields 3.49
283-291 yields 4.39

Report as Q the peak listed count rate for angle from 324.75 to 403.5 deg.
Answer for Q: 3.73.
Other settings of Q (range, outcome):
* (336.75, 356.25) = 3.6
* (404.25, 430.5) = 3.81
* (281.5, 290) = 4.74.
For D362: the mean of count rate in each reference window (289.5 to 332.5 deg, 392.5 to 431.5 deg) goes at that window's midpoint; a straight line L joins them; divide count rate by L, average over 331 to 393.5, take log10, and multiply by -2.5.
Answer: 0.137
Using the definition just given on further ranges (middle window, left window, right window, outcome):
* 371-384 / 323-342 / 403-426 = 0.063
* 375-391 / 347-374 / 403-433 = -0.131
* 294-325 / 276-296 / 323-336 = 0.084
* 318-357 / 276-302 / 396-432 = 0.198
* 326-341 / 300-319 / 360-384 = -0.039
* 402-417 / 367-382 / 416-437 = -0.031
